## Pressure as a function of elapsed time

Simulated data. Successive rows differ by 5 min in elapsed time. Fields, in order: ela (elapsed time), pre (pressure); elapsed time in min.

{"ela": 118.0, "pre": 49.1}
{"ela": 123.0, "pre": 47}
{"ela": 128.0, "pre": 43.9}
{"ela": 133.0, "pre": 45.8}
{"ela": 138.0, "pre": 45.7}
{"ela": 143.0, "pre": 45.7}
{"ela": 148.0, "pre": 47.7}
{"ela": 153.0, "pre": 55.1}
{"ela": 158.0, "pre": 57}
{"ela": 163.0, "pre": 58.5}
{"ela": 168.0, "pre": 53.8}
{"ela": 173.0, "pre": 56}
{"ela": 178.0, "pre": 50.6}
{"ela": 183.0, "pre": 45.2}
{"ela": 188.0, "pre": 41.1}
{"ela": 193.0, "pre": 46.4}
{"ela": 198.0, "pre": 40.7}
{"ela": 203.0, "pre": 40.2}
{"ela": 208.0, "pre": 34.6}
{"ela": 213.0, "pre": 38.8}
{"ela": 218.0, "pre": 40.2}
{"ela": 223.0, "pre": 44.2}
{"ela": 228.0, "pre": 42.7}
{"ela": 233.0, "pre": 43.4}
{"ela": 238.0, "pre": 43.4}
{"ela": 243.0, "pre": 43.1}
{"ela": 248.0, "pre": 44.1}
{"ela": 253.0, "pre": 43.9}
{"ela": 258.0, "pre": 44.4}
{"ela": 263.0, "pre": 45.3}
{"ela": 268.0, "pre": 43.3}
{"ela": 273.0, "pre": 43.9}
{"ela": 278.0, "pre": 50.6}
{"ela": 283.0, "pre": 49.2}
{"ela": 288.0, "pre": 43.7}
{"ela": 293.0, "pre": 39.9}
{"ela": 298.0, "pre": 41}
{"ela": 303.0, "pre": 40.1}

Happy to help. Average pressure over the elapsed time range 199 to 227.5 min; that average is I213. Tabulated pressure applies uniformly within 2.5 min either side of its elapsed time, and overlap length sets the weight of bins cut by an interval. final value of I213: 39.9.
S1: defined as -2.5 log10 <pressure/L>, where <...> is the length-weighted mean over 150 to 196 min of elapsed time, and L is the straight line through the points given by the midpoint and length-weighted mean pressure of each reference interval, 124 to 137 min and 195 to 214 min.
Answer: -0.23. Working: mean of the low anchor 45.2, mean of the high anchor 38.8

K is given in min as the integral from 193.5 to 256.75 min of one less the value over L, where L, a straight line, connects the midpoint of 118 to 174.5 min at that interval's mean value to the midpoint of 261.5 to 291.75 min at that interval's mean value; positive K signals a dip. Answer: 7.6 min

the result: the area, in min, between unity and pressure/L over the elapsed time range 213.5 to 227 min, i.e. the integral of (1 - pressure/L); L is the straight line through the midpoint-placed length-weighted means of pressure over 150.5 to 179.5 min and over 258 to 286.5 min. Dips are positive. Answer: 2.4 min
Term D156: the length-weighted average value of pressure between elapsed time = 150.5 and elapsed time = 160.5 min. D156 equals 56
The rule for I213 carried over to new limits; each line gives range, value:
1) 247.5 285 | 45.6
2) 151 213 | 47.8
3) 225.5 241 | 43.2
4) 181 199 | 43.5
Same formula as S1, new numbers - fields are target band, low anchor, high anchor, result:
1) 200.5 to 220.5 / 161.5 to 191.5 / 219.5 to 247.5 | 0.20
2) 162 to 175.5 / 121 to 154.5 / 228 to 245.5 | -0.21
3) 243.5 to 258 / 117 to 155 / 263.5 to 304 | 0.02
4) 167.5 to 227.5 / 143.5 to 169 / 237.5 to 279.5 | 0.14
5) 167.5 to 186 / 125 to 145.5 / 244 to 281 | -0.13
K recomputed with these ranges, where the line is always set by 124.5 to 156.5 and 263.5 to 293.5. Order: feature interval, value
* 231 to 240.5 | 0.56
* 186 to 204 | 1.72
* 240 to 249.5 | 0.51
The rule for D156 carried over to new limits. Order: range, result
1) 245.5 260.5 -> 44.1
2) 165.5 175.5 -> 54.9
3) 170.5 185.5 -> 50.6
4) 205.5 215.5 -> 36.7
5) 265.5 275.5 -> 43.6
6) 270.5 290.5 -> 46.9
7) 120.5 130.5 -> 45.5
